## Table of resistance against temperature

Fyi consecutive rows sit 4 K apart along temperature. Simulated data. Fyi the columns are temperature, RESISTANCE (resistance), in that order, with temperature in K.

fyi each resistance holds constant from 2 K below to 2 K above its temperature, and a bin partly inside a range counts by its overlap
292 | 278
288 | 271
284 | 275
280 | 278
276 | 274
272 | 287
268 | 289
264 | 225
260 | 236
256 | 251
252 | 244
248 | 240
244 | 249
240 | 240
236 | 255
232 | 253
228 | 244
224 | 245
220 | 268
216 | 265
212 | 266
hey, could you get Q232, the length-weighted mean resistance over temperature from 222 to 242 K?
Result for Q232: 247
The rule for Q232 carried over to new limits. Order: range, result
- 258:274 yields 259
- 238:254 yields 243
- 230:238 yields 254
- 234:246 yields 248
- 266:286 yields 281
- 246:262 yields 243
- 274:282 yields 276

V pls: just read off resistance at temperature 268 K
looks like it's 289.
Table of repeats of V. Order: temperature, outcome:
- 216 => 265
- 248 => 240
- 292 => 278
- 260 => 236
